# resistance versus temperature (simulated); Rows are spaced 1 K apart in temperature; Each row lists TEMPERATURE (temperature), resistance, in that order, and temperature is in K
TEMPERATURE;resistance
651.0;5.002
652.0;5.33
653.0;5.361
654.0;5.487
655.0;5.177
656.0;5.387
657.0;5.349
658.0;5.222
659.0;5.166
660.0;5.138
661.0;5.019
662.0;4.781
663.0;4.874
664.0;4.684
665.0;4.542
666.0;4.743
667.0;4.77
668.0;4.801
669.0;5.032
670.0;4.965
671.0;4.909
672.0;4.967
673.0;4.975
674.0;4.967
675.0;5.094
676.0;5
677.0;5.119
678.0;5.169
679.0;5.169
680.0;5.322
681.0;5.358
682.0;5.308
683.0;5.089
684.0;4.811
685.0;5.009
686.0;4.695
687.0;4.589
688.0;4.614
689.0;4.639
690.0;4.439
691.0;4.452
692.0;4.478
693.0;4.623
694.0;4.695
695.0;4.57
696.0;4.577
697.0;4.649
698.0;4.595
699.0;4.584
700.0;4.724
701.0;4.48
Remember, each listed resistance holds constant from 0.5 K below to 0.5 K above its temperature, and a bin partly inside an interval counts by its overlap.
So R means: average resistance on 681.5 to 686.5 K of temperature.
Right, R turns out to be 4.98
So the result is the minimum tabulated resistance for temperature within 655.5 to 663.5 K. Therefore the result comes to 4.781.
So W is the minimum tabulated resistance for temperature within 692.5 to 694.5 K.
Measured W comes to 4.623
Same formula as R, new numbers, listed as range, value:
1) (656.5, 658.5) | 5.29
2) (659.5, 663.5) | 4.95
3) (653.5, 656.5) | 5.35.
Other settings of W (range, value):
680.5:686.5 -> 4.695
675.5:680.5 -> 5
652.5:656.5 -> 5.177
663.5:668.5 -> 4.542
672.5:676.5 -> 4.967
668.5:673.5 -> 4.909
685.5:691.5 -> 4.439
